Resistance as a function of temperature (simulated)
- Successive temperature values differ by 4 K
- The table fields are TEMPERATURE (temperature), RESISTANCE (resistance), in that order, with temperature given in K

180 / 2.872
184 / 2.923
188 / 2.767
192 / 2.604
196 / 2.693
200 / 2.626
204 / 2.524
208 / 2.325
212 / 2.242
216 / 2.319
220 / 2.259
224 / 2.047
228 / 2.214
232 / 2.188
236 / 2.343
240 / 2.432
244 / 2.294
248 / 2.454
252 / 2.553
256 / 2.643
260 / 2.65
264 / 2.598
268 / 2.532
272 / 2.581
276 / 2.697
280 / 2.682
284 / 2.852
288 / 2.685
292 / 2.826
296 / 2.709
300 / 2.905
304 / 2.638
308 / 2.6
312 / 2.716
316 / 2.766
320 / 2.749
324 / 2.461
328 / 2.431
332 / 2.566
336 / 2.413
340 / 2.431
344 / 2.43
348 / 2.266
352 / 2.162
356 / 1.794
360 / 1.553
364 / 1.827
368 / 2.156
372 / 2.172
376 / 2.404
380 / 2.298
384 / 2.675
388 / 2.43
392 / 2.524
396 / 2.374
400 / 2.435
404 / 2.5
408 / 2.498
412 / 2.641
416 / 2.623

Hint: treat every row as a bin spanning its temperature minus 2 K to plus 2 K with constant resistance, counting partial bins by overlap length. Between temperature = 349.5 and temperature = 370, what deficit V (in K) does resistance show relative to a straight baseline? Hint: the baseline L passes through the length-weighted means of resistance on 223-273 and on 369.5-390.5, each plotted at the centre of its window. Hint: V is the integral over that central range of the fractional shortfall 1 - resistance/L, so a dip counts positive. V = 4.2 K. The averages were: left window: 2.43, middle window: 1.91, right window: 2.39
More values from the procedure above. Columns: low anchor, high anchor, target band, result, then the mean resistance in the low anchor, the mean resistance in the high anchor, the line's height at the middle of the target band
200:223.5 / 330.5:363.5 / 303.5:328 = -4.65 K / 2.34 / 2.18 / 2.22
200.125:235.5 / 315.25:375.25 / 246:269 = -2.94 K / 2.29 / 2.27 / 2.28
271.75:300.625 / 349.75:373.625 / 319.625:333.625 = -1.28 K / 2.74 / 1.94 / 2.32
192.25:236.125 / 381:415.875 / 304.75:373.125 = 3.52 K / 2.35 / 2.51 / 2.46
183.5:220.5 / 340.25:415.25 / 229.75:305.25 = -4.81 K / 2.52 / 2.29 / 2.44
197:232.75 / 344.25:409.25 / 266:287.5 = -3.51 K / 2.32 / 2.26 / 2.3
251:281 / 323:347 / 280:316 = -2.85 K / 2.62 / 2.45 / 2.54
